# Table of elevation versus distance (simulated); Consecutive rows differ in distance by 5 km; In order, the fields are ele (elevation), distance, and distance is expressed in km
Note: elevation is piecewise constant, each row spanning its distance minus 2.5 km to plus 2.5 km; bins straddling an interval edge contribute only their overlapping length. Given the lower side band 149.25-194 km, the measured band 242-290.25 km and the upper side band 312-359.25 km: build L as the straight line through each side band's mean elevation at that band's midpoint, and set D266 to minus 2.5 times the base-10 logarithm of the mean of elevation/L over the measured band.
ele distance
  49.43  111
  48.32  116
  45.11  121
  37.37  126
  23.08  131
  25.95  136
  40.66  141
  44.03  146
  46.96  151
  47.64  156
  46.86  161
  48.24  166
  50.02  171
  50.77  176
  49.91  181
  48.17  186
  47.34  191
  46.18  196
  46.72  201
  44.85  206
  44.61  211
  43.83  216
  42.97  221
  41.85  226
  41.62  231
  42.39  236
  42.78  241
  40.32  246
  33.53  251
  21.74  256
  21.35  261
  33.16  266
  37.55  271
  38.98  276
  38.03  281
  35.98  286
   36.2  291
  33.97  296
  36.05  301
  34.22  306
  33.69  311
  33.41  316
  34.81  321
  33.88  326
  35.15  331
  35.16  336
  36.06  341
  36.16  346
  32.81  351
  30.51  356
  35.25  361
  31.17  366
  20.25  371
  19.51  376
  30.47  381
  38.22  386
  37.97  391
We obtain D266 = 0.19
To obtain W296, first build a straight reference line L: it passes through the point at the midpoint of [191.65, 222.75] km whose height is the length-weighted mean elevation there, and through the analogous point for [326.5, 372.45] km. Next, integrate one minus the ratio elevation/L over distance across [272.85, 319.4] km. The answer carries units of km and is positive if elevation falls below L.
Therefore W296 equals 2.3 km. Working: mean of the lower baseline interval 45.1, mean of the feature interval 35.6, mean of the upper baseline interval 32.8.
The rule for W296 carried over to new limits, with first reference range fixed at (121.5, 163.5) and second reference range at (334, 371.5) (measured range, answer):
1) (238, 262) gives 2.1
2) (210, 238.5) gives -4.6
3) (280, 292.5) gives -0.6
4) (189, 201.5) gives -3.0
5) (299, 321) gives -0.2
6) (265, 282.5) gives -1.0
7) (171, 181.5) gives -3.3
